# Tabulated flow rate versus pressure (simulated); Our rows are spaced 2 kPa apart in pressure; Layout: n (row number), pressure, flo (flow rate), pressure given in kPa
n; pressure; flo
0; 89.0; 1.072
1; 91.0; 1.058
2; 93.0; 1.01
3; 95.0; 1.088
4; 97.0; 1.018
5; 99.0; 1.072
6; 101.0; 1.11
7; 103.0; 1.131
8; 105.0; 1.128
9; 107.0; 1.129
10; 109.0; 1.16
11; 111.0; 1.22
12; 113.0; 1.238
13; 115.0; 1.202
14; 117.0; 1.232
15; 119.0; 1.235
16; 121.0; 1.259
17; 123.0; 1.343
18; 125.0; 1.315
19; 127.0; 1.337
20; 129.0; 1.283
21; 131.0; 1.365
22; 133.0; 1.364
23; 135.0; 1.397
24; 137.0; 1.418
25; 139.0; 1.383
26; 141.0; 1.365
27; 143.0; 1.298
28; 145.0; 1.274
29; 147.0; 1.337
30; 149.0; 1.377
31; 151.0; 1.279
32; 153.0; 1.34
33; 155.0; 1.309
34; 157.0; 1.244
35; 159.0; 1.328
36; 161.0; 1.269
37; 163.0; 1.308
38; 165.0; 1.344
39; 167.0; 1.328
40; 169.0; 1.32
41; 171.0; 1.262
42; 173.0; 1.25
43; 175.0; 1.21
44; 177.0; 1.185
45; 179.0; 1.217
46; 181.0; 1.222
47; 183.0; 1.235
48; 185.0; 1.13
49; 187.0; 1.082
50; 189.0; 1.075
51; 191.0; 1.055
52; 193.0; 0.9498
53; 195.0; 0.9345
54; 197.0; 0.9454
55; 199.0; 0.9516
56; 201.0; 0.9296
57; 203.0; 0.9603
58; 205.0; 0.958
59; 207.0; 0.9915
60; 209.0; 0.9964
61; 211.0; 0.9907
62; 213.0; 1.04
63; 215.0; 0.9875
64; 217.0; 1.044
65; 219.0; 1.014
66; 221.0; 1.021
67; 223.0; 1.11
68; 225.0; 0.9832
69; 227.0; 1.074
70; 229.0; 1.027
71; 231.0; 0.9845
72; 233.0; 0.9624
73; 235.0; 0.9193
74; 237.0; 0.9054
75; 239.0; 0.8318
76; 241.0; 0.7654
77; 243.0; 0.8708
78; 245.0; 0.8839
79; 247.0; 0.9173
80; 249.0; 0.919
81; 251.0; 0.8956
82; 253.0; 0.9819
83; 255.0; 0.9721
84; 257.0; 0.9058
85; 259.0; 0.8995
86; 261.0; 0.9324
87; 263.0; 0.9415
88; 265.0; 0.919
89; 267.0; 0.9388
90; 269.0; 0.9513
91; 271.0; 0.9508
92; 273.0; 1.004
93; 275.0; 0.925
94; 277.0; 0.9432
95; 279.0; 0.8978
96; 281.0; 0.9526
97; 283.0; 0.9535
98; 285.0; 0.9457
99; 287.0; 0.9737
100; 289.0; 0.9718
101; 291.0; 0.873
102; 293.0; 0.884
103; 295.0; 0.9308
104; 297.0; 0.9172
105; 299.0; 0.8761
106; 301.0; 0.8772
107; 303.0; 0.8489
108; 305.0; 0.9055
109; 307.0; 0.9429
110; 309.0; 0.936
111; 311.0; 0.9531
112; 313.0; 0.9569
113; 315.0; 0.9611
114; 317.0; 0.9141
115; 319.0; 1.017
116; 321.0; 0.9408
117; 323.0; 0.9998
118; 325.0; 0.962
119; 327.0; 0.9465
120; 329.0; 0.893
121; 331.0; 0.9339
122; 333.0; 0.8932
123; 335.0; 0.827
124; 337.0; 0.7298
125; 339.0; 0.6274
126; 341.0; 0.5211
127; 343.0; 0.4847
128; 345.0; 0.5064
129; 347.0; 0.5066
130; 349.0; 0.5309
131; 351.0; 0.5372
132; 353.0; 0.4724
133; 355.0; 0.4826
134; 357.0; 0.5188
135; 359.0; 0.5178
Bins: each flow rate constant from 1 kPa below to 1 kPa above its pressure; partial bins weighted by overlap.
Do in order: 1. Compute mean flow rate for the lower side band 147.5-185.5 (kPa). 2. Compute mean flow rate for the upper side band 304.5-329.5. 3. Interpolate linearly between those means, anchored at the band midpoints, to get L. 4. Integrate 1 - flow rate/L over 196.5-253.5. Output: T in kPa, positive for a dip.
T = 9.3 kPa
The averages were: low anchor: 1.27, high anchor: 0.95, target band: 0.961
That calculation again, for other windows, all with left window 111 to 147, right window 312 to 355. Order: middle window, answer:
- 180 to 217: 3.3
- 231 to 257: 2.5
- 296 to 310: -0.9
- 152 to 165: -0.8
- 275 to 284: -0.3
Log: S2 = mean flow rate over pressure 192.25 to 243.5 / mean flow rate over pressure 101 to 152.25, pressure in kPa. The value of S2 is 0.76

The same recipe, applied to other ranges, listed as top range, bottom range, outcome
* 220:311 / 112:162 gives 0.71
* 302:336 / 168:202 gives 0.84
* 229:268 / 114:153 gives 0.69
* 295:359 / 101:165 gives 0.61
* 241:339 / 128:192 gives 0.72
